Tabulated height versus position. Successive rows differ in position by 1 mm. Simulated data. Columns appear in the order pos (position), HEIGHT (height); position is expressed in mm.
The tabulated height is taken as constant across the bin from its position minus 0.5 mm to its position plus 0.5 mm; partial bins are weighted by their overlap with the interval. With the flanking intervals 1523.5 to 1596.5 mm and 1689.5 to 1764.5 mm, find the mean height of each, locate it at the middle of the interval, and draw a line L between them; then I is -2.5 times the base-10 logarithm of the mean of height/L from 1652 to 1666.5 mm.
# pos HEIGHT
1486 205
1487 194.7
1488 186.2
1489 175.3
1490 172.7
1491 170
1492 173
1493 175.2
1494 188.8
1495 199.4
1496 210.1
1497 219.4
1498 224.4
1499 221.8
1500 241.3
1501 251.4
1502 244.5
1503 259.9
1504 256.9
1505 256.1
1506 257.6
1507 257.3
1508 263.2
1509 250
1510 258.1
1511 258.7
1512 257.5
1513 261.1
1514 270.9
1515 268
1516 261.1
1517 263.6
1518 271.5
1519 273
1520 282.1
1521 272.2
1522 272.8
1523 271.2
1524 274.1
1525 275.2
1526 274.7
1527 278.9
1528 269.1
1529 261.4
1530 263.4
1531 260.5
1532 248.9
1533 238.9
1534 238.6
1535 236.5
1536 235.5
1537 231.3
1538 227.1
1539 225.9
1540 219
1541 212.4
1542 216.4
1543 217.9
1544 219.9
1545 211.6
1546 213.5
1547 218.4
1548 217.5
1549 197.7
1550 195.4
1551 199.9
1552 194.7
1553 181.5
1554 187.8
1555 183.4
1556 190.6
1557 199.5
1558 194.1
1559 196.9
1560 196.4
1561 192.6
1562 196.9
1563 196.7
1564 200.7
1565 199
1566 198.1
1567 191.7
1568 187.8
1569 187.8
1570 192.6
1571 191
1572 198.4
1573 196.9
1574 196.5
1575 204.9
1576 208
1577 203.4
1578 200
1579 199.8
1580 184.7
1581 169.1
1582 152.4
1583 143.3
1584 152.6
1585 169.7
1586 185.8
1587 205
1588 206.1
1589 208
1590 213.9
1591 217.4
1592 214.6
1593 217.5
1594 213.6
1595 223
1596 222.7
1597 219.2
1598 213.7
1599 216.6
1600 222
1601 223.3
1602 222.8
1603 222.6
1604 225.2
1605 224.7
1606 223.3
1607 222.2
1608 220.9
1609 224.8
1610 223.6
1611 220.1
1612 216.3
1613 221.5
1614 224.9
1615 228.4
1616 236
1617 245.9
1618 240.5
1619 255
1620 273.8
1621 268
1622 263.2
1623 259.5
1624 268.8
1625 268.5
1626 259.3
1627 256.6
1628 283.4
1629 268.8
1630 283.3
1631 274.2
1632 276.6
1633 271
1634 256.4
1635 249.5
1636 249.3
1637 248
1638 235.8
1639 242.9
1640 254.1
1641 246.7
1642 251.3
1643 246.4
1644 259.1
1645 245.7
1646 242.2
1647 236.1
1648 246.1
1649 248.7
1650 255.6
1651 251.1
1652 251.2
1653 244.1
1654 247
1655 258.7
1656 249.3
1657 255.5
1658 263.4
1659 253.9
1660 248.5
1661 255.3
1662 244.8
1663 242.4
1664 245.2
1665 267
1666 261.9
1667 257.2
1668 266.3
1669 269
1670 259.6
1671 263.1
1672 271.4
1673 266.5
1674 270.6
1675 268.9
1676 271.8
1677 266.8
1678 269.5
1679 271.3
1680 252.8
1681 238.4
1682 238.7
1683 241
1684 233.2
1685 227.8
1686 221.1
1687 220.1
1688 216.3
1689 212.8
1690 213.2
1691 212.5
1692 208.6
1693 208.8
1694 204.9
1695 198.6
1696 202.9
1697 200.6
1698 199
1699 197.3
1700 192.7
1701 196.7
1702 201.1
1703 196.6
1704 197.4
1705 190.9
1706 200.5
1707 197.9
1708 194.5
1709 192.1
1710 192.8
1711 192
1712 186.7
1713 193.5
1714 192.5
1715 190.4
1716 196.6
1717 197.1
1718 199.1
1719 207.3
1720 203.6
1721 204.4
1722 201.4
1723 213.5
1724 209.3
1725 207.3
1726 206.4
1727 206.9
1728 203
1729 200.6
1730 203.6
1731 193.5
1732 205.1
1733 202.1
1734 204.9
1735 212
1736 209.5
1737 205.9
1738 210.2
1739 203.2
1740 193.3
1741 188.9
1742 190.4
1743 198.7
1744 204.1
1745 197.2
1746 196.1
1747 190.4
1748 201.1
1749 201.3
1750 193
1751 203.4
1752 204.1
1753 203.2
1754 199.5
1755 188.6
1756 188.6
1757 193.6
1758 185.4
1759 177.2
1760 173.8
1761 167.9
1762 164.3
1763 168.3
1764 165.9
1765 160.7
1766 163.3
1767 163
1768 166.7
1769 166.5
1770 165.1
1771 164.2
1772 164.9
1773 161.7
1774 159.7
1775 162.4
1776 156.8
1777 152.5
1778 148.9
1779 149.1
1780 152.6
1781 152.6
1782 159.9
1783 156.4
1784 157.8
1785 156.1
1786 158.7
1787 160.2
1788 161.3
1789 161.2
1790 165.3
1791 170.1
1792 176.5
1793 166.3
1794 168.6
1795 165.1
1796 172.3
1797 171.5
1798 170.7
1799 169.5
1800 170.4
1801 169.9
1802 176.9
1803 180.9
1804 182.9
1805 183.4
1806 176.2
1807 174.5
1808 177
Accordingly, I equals -0.24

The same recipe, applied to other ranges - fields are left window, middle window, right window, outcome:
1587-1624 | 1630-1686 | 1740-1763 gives -0.184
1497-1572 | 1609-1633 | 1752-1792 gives -0.211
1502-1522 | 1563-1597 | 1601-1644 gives 0.276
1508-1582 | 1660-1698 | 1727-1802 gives -0.222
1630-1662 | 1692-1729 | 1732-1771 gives 0.072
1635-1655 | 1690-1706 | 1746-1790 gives 0.072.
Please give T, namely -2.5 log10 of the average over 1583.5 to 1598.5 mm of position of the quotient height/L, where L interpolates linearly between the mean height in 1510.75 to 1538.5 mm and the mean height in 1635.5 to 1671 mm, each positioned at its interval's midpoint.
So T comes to 0.24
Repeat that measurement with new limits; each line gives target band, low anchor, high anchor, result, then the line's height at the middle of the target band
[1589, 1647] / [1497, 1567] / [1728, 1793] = -0.13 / 214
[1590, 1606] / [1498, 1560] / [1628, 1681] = 0.13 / 249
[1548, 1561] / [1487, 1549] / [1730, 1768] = 0.19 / 231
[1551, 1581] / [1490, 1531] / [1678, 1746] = 0.21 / 237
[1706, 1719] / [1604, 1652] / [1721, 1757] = 0.09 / 212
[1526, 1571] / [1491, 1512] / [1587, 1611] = 0.06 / 226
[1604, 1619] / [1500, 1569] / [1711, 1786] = -0.05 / 216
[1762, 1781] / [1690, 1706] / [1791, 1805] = 0.13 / 180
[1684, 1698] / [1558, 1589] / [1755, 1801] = -0.20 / 176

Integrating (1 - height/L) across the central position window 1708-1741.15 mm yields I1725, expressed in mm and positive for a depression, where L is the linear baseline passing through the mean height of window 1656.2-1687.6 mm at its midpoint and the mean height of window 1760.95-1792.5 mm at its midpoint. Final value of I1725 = 0.96 mm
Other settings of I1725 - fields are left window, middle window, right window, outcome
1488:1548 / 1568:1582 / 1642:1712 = 2.63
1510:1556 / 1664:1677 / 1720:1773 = -3.54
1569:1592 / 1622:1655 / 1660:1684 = -3.16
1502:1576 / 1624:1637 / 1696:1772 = -3.25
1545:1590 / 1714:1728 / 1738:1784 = -1.74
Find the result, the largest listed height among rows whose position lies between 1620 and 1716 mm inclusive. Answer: 283.4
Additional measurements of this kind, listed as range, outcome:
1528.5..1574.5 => 263.4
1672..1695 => 271.8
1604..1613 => 225.2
